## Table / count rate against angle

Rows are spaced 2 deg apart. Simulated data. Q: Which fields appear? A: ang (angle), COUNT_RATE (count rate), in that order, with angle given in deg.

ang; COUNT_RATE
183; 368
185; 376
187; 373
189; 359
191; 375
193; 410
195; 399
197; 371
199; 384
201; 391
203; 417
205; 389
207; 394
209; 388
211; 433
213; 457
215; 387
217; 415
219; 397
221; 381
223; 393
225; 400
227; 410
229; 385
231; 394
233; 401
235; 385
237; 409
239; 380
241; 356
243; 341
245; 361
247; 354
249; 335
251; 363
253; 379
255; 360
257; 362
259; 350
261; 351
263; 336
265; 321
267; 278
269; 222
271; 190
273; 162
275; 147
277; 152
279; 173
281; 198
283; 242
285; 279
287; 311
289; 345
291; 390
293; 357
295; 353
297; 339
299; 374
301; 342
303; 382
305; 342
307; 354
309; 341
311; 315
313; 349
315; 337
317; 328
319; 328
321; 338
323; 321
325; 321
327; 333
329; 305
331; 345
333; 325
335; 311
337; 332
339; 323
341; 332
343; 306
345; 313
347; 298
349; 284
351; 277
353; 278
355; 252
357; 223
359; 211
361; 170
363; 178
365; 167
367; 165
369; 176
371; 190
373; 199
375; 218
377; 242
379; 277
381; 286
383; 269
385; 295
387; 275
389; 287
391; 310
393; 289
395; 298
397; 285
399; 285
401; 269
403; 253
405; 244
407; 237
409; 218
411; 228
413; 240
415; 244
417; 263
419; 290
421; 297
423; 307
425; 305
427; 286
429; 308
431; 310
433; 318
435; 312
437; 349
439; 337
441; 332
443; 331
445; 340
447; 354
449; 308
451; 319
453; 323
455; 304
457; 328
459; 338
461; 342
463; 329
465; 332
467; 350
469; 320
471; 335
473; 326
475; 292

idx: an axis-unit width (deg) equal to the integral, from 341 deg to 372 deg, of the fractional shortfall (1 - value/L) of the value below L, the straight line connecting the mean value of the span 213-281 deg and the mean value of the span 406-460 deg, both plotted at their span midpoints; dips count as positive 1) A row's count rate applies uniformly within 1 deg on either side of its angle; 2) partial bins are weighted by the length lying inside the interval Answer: 7.8 deg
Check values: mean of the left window 334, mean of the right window 301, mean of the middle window 236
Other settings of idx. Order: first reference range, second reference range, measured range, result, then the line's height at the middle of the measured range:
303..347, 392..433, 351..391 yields 8.9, 300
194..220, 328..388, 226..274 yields 2.9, 362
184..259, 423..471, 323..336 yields 1.2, 356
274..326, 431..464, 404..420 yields 3.9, 324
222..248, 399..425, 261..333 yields 7.4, 340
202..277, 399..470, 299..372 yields 8.1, 328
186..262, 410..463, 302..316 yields 0.3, 354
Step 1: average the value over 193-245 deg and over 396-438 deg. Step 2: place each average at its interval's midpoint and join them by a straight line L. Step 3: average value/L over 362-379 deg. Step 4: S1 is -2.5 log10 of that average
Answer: 0.48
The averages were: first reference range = 394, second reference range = 278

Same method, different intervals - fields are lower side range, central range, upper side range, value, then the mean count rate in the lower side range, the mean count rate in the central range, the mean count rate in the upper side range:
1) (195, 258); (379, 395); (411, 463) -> 0.14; 386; 287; 310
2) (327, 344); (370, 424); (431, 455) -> 0.23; 323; 263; 328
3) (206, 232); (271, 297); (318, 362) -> 0.30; 403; 260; 297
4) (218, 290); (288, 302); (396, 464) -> -0.13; 322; 357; 298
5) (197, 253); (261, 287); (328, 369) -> 0.41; 388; 233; 267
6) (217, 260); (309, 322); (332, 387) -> -0.11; 377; 333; 256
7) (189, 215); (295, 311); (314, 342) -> -0.03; 399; 351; 327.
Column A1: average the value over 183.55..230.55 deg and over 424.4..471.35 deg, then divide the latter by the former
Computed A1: 0.82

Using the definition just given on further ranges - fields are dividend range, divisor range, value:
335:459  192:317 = 0.80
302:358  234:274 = 0.96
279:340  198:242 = 0.82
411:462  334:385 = 1.23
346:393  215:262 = 0.64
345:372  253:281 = 0.85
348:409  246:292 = 0.86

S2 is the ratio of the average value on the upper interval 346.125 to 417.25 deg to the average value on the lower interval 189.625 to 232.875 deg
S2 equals 0.62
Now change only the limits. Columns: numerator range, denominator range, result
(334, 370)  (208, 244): 0.65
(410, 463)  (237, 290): 1.04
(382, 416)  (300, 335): 0.79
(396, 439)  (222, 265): 0.76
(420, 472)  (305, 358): 1.03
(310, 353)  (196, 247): 0.81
